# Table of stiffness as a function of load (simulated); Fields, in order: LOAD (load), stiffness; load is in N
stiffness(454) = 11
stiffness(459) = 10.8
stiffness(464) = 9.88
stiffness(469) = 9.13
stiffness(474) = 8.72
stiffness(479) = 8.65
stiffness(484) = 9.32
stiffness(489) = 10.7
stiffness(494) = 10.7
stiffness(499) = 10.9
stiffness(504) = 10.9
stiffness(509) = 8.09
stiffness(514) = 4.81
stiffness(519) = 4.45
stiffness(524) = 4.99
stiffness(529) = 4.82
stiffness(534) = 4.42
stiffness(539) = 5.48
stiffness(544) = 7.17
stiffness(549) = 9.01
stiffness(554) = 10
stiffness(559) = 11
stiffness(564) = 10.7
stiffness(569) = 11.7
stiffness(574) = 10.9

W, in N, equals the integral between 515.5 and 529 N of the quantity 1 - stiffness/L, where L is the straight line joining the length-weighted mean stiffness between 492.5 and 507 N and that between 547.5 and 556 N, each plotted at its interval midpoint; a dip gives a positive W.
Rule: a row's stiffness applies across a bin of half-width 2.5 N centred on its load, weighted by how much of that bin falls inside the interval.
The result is 7.23 N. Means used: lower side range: 10.7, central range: 4.75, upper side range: 9.53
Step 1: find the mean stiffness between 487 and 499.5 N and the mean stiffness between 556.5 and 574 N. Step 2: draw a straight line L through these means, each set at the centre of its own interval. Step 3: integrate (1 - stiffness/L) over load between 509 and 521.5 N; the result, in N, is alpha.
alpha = 6.37 N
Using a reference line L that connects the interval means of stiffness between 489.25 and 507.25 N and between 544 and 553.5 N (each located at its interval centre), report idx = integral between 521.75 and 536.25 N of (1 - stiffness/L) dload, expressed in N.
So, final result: 7.27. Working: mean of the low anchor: 10.7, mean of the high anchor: 8.73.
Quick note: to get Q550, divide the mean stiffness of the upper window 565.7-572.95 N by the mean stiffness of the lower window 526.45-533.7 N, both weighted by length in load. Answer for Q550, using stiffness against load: 2.43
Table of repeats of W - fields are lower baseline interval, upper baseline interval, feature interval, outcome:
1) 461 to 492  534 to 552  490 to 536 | 5.2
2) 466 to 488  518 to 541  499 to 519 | -3.7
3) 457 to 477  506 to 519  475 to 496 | -4.1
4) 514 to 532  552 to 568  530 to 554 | 3.6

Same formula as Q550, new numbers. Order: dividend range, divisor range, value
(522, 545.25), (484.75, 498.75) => 0.50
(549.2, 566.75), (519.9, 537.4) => 2.18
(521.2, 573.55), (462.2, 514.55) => 0.85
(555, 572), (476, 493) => 1.14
